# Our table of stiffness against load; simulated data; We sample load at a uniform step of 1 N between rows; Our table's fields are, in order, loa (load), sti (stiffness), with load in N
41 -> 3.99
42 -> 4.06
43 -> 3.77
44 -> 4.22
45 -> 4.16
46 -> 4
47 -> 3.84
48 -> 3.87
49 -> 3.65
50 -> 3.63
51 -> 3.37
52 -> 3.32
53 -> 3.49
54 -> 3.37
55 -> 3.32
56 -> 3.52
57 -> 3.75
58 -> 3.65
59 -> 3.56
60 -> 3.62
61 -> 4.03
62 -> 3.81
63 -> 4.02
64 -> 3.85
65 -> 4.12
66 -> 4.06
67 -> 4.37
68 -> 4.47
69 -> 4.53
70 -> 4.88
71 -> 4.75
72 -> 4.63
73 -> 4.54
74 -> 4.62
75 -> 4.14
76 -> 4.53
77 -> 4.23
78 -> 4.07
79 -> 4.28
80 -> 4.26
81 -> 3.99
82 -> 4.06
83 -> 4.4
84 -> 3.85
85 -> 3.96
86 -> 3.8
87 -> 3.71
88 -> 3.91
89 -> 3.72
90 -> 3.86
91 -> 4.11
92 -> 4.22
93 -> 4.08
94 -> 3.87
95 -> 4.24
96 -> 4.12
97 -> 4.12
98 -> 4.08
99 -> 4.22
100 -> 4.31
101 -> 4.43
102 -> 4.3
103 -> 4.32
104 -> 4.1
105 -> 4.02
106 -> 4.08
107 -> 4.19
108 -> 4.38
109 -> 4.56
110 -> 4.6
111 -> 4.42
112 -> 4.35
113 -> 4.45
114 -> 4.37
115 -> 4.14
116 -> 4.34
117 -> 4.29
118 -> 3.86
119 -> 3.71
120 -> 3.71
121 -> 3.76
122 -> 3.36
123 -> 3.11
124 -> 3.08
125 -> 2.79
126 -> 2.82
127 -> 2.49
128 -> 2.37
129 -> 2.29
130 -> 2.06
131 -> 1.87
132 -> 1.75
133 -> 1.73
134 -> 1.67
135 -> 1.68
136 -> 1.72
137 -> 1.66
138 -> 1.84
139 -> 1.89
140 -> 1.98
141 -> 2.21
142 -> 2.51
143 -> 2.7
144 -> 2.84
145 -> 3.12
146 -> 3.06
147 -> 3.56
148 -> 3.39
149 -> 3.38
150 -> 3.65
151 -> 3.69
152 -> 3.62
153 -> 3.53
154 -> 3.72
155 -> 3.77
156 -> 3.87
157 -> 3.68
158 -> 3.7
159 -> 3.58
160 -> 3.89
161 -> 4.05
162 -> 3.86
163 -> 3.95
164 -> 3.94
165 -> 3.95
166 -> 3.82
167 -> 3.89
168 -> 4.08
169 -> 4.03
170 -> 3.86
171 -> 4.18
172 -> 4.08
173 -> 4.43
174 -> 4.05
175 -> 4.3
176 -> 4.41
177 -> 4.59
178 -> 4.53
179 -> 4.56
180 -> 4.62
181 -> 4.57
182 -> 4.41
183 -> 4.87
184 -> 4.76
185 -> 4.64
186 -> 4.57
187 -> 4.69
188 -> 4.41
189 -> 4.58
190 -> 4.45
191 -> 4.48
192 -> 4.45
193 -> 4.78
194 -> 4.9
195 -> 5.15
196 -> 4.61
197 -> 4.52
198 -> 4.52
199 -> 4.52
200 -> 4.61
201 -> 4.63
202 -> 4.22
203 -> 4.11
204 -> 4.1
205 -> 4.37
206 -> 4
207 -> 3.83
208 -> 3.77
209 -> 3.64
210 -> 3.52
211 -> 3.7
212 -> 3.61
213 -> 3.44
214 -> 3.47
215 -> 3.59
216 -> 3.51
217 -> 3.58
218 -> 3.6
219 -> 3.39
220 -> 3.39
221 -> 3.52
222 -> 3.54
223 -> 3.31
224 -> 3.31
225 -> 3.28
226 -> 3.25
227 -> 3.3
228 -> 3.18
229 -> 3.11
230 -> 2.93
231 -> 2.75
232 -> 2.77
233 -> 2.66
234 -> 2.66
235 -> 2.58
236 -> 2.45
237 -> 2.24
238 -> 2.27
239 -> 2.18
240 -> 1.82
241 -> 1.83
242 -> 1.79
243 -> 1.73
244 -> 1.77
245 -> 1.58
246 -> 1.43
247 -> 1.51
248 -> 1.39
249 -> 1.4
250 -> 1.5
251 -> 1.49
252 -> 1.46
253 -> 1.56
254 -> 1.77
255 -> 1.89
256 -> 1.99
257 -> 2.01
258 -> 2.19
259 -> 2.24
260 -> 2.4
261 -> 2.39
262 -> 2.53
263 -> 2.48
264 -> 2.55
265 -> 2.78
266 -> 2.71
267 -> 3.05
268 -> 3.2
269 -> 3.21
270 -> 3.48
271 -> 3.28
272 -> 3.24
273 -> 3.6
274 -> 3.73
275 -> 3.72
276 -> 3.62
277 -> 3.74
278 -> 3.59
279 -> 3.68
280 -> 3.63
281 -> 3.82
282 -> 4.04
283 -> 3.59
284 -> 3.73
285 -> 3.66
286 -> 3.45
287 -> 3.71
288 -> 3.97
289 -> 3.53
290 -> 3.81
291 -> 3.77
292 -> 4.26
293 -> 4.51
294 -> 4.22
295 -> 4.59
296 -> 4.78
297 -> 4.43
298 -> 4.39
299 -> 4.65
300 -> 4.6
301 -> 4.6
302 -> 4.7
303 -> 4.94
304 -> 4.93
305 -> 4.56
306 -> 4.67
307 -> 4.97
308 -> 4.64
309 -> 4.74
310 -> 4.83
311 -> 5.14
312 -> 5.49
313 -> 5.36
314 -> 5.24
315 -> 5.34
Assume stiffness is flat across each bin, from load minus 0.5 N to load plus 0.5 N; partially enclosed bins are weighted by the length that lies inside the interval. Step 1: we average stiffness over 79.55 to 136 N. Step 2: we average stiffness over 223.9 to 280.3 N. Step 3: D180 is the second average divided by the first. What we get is 0.7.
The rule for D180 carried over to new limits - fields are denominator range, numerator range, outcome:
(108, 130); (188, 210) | 1.20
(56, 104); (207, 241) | 0.76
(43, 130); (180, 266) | 0.82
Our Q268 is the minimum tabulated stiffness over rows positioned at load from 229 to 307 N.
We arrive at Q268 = 1.39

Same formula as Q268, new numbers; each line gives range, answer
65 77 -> 4.06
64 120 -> 3.71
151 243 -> 1.73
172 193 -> 4.05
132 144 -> 1.66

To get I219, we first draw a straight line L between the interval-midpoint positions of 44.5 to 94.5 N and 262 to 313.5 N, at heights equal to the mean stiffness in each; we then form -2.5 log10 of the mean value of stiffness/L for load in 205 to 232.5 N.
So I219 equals 0.16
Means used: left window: 4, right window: 3.99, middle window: 3.44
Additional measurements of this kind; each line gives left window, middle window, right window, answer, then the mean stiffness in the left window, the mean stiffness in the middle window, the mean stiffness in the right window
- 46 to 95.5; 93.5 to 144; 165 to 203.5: 0.243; 4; 3.33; 4.44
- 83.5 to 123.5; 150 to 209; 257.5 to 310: -0.075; 4.08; 4.23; 3.77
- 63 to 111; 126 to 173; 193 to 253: 0.186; 4.21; 3.1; 3.12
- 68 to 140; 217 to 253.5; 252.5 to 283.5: 0.259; 3.69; 2.46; 2.96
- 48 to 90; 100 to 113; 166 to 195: -0.045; 3.99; 4.32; 4.44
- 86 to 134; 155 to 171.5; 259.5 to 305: -0.053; 3.7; 3.89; 3.73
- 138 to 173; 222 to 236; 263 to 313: 0.248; 3.49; 3.01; 4.01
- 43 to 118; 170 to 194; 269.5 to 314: -0.088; 4.08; 4.49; 4.2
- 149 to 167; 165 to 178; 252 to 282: -0.136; 3.77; 4.15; 2.89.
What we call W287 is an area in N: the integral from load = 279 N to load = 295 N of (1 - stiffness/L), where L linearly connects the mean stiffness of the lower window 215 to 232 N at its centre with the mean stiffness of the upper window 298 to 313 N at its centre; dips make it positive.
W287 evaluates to 2.20 N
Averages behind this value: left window 3.3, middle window 3.86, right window 4.82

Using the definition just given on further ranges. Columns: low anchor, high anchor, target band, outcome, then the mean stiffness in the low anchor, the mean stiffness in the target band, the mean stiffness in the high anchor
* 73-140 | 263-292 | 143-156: 0.6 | 3.62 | 3.43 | 3.49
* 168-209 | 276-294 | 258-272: 4.1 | 4.42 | 2.79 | 3.8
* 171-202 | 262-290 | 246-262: 8.1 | 4.54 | 1.82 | 3.43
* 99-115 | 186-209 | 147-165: 2.7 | 4.32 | 3.72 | 4.43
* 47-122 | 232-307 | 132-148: 6.2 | 4.07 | 2.3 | 3.09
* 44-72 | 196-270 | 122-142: 7.4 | 3.91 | 2.2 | 2.9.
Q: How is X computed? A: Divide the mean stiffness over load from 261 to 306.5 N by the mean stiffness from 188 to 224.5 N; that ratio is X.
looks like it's 0.94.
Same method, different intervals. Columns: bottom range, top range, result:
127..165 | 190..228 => 1.35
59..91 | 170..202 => 1.09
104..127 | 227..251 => 0.55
